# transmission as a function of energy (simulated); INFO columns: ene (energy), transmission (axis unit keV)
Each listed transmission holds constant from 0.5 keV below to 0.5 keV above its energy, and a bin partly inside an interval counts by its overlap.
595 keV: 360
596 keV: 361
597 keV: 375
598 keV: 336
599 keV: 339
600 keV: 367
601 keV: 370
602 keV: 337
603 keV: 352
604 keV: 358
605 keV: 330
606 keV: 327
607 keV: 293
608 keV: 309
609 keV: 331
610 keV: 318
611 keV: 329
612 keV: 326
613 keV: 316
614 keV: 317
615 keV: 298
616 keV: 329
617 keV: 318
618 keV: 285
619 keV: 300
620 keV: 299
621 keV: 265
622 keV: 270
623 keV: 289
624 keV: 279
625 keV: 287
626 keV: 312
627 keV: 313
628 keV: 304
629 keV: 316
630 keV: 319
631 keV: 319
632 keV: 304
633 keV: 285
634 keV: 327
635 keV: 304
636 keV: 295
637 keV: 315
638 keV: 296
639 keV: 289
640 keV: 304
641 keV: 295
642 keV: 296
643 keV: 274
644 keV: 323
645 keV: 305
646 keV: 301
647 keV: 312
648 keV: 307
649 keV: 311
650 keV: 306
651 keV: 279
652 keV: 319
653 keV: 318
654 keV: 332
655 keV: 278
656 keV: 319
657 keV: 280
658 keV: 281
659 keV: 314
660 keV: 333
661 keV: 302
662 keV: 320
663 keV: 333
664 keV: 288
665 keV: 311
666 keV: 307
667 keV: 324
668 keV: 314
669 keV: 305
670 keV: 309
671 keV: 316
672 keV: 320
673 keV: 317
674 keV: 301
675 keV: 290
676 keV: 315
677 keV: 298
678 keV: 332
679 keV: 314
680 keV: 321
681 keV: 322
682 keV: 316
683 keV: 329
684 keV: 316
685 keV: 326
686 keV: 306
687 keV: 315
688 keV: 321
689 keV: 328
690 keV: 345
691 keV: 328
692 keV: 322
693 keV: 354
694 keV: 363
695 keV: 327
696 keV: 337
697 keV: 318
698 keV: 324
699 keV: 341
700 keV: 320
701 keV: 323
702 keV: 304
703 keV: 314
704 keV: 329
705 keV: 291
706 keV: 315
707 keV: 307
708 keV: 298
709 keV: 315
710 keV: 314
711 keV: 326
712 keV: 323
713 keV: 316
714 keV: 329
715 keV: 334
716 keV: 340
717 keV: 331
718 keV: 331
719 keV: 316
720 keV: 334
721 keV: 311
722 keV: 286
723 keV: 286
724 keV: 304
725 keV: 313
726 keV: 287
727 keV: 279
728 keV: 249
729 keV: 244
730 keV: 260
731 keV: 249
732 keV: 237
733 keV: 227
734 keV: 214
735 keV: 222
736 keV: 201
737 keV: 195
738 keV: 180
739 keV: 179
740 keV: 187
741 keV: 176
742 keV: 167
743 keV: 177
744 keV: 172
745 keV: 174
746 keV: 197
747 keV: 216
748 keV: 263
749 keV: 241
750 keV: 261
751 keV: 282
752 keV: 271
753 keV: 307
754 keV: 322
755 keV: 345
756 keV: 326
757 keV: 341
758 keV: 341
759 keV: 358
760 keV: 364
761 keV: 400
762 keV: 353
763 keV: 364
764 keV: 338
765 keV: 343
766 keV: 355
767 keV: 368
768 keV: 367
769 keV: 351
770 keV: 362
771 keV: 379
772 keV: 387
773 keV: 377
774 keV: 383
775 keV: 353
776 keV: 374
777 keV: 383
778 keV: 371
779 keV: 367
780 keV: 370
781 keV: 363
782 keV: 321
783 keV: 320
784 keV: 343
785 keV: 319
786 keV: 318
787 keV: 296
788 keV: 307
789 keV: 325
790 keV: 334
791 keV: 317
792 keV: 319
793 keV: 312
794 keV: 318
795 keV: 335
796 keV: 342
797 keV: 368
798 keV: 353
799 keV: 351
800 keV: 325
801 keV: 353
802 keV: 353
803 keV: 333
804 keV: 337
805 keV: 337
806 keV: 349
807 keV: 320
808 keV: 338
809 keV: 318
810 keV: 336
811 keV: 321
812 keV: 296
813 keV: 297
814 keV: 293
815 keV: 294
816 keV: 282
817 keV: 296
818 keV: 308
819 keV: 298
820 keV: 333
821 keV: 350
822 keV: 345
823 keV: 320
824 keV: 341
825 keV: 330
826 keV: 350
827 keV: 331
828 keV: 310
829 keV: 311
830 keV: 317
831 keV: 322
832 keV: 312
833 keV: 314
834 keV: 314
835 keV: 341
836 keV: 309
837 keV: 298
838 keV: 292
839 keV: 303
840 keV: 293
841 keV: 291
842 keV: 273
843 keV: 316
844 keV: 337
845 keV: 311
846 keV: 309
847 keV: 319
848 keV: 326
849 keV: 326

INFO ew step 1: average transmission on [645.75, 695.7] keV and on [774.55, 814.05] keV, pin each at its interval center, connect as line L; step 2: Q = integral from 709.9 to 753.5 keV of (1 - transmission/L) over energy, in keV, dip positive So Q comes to 8.84 keV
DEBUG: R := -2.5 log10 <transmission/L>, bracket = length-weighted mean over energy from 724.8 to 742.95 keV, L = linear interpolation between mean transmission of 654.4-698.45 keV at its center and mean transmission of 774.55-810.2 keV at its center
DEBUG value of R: 0.42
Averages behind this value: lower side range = 317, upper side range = 338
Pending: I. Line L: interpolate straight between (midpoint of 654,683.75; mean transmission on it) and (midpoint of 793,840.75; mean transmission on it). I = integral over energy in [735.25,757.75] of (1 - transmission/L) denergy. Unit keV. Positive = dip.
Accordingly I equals 5.7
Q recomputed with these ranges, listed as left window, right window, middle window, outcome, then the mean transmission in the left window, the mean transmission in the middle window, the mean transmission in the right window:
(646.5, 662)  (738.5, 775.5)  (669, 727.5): -2.63 keV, 307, 318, 301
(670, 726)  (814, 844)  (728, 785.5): 3.69 keV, 319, 296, 314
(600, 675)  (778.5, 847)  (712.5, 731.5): 0.96 keV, 310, 300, 323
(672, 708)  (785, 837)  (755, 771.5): -1.74 keV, 320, 357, 324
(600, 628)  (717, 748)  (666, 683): -2.28 keV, 314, 314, 241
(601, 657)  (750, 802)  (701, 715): 0.52 keV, 308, 315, 343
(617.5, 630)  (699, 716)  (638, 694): -1.08 keV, 294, 312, 318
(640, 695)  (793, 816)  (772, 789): -1.16 keV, 313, 348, 329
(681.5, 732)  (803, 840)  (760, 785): -3.58 keV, 313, 361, 318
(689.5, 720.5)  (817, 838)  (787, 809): -0.76 keV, 325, 333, 321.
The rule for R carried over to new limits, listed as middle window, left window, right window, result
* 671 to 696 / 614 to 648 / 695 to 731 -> -0.054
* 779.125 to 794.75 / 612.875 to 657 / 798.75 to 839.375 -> -0.029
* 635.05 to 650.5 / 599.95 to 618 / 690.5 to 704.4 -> 0.089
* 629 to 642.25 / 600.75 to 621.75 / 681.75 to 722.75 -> 0.052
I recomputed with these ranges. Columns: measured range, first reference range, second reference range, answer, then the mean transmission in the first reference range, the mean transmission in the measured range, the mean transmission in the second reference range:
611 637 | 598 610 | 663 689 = 2.1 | 337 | 304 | 314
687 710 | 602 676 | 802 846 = -0.9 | 308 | 323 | 317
